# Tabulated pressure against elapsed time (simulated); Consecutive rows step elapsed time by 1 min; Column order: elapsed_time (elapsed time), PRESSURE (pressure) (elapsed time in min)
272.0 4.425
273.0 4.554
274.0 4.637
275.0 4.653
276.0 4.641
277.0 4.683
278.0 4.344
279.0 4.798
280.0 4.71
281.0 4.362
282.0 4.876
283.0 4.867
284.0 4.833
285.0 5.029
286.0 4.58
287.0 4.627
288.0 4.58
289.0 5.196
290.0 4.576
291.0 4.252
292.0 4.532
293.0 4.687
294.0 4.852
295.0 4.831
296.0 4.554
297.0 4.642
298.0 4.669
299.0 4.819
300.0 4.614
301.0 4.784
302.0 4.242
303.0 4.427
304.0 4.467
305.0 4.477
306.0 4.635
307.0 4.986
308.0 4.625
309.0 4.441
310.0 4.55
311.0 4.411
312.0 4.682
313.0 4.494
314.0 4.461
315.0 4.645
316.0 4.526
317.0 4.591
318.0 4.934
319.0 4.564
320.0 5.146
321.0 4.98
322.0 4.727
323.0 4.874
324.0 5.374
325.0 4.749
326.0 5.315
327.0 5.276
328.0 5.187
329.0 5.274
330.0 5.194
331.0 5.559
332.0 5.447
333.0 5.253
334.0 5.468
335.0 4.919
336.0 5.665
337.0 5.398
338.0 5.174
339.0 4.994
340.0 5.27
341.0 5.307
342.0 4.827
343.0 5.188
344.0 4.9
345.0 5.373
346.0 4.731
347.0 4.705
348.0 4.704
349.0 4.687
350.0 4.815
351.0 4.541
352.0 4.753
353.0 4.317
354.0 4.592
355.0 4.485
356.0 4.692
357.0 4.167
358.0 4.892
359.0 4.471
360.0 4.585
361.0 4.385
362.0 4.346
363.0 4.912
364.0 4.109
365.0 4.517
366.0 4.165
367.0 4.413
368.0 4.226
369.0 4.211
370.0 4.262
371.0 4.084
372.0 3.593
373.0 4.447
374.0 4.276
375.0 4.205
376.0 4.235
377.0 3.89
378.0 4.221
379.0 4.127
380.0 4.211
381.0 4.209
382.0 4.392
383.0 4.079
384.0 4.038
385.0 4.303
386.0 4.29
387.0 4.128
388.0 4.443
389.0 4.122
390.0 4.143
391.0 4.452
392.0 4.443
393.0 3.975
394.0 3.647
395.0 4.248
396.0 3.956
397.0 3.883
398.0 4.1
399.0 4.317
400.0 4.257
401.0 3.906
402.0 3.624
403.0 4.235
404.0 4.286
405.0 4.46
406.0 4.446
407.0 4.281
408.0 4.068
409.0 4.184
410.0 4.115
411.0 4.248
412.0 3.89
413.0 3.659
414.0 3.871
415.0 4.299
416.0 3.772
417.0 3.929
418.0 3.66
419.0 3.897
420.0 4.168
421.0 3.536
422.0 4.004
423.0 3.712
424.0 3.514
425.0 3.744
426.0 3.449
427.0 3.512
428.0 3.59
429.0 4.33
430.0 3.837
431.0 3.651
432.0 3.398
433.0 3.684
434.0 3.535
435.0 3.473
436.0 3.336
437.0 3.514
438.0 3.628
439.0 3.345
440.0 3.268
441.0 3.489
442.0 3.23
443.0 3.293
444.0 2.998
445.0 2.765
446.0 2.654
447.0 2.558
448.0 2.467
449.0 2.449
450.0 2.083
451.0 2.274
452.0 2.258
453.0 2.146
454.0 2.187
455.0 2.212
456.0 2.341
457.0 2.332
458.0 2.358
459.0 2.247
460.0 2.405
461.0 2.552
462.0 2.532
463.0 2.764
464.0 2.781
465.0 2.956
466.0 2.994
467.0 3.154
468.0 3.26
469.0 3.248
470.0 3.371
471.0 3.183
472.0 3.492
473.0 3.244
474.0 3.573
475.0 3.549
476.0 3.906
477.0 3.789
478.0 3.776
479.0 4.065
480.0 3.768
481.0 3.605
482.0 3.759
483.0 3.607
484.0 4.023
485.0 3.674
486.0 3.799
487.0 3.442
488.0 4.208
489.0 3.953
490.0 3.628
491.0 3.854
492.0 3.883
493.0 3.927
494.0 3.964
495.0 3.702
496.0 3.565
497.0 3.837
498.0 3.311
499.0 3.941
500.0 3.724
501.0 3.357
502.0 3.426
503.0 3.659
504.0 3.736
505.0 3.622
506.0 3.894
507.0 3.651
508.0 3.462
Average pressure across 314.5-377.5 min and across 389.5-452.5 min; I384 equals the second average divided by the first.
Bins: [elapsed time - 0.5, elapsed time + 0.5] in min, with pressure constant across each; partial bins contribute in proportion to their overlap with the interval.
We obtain 0.77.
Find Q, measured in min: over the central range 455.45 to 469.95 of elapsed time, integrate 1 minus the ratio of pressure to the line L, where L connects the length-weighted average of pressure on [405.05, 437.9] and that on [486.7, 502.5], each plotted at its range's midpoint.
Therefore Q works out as 4.0 min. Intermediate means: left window 3.83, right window 3.74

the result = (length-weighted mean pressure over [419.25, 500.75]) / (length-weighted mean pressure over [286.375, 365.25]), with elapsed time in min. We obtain 0.7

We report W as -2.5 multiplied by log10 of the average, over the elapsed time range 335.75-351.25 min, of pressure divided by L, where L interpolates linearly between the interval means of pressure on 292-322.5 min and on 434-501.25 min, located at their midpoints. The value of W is -0.16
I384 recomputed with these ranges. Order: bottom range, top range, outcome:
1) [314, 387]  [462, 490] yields 0.75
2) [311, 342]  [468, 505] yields 0.73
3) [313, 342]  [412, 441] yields 0.73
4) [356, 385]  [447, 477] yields 0.65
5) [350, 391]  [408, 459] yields 0.77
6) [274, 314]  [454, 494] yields 0.71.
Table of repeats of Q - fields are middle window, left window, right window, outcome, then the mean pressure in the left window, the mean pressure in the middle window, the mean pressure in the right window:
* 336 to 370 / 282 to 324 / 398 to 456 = -3.92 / 4.68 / 4.7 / 3.52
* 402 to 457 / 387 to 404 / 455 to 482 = 3.37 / 4.12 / 3.45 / 3.12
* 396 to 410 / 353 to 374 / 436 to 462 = -2.16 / 4.37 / 4.15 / 2.69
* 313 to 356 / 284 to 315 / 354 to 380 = -4.78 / 4.63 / 4.96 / 4.32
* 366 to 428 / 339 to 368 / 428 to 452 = -2.57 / 4.67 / 4.07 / 3.17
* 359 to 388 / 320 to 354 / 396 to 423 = 1.84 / 5.05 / 4.25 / 4.03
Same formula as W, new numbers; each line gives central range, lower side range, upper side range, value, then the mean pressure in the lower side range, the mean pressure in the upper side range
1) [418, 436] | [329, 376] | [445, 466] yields -0.20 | 4.72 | 2.45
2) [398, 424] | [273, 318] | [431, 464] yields -0.23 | 4.64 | 2.82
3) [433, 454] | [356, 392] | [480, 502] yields 0.33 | 4.28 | 3.74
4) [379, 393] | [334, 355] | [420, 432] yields 0.02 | 4.94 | 3.72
